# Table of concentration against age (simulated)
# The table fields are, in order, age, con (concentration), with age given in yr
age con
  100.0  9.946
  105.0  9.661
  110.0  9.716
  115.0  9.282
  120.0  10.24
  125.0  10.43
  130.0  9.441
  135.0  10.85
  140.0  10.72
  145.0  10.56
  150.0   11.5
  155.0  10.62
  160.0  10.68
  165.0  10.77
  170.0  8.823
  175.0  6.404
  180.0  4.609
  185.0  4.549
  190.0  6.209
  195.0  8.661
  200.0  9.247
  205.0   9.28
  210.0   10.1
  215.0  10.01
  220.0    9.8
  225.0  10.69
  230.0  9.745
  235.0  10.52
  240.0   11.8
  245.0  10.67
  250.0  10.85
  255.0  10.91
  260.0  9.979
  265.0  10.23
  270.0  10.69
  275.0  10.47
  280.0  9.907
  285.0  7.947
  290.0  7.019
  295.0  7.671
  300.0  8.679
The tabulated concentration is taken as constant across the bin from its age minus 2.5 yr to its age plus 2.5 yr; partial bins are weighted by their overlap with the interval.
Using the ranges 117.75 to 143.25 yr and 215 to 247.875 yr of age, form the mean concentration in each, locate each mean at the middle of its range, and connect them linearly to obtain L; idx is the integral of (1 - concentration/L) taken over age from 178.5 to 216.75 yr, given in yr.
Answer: 9.4 yr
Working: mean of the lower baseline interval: 10.3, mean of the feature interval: 7.87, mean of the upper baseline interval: 10.5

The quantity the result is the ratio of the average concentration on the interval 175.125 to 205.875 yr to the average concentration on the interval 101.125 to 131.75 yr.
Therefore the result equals 0.7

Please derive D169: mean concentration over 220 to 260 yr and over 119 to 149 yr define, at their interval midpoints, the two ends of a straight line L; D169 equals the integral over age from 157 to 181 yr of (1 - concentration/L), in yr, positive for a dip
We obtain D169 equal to 4.5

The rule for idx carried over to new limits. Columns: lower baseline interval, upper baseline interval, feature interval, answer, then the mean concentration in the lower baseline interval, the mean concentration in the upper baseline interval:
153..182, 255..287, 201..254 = -4.98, 8.69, 9.98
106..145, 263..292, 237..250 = -2.14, 10.1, 9.4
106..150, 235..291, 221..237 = -0.16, 10.2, 10.1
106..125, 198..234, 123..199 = 6.67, 9.83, 9.88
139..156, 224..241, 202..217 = 1.26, 10.9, 10.6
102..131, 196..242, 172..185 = 5.89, 9.82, 10.1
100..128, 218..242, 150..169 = -1.01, 9.87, 10.5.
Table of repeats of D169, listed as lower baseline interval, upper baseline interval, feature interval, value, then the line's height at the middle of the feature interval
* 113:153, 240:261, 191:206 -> 2.6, 10.6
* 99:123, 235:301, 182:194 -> 4.9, 9.79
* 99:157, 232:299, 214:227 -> -0.2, 9.99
